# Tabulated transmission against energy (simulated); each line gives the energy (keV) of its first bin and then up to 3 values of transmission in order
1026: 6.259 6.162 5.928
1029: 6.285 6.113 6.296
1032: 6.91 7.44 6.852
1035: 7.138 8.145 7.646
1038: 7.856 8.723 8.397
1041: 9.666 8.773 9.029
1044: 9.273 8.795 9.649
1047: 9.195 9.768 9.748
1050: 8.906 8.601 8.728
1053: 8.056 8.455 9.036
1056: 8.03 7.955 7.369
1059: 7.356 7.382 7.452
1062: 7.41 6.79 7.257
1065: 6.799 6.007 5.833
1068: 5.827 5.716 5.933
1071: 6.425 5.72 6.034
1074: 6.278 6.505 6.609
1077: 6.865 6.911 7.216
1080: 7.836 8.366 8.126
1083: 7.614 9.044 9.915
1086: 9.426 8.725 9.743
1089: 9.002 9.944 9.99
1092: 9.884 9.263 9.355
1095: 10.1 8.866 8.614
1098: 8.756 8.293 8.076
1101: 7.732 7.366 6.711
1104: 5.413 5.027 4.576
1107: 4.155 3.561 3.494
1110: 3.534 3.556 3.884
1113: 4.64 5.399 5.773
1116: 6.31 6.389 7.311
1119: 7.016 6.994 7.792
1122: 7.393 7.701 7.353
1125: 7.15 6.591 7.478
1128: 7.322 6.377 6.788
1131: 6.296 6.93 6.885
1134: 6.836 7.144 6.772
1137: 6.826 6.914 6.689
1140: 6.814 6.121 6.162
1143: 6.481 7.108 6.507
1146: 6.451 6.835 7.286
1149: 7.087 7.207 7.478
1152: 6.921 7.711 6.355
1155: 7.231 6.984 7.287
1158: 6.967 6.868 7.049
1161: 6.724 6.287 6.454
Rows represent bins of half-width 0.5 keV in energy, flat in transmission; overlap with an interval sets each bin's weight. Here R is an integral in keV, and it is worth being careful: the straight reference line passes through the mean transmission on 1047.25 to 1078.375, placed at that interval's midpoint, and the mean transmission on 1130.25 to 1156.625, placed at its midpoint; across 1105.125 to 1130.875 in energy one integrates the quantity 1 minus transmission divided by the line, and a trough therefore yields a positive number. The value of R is 3.9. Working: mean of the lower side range 7.3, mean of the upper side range 6.85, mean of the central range 5.93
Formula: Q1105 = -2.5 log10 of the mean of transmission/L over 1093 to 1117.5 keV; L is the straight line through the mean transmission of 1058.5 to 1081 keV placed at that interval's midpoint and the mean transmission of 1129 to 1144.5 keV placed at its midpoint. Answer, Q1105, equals 0.067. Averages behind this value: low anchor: 6.68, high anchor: 6.71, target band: 6.29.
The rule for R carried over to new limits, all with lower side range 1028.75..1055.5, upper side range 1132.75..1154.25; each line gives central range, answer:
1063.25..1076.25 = 2.75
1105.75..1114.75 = 3.93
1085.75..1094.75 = -2.24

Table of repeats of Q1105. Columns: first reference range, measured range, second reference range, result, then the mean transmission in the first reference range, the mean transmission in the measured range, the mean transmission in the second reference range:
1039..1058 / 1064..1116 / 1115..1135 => 0.119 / 8.85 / 7.02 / 6.97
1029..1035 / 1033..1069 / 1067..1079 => -0.224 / 6.72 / 8.01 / 6.28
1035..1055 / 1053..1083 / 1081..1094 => 0.266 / 8.77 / 7.04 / 9.2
